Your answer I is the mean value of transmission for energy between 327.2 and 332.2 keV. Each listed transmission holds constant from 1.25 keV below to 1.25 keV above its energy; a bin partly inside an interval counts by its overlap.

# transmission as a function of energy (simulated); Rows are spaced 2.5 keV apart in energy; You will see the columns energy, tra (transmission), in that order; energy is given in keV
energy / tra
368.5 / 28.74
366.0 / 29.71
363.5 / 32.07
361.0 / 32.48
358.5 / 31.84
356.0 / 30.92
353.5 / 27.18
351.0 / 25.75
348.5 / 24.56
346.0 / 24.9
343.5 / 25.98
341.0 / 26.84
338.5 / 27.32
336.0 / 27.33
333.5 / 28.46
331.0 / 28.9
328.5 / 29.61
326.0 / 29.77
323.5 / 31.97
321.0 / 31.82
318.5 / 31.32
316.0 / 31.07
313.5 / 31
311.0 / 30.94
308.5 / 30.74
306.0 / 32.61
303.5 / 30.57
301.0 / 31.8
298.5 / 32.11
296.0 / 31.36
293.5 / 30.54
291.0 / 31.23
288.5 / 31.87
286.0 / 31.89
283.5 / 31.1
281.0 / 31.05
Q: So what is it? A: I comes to 29.3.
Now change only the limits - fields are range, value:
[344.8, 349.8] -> 24.7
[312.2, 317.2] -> 31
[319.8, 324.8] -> 31.9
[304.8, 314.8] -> 31.3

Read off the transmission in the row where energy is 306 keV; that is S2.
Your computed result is 32.61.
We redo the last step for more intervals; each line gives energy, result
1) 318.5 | 31.32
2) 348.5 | 24.56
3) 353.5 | 27.18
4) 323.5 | 31.97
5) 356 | 30.92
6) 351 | 25.75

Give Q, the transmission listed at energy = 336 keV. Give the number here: 27.33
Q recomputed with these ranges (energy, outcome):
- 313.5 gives 31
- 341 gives 26.84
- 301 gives 31.8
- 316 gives 31.07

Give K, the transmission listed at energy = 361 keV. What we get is 32.48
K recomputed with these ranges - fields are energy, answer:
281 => 31.05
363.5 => 32.07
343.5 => 25.98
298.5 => 32.11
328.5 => 29.61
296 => 31.36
